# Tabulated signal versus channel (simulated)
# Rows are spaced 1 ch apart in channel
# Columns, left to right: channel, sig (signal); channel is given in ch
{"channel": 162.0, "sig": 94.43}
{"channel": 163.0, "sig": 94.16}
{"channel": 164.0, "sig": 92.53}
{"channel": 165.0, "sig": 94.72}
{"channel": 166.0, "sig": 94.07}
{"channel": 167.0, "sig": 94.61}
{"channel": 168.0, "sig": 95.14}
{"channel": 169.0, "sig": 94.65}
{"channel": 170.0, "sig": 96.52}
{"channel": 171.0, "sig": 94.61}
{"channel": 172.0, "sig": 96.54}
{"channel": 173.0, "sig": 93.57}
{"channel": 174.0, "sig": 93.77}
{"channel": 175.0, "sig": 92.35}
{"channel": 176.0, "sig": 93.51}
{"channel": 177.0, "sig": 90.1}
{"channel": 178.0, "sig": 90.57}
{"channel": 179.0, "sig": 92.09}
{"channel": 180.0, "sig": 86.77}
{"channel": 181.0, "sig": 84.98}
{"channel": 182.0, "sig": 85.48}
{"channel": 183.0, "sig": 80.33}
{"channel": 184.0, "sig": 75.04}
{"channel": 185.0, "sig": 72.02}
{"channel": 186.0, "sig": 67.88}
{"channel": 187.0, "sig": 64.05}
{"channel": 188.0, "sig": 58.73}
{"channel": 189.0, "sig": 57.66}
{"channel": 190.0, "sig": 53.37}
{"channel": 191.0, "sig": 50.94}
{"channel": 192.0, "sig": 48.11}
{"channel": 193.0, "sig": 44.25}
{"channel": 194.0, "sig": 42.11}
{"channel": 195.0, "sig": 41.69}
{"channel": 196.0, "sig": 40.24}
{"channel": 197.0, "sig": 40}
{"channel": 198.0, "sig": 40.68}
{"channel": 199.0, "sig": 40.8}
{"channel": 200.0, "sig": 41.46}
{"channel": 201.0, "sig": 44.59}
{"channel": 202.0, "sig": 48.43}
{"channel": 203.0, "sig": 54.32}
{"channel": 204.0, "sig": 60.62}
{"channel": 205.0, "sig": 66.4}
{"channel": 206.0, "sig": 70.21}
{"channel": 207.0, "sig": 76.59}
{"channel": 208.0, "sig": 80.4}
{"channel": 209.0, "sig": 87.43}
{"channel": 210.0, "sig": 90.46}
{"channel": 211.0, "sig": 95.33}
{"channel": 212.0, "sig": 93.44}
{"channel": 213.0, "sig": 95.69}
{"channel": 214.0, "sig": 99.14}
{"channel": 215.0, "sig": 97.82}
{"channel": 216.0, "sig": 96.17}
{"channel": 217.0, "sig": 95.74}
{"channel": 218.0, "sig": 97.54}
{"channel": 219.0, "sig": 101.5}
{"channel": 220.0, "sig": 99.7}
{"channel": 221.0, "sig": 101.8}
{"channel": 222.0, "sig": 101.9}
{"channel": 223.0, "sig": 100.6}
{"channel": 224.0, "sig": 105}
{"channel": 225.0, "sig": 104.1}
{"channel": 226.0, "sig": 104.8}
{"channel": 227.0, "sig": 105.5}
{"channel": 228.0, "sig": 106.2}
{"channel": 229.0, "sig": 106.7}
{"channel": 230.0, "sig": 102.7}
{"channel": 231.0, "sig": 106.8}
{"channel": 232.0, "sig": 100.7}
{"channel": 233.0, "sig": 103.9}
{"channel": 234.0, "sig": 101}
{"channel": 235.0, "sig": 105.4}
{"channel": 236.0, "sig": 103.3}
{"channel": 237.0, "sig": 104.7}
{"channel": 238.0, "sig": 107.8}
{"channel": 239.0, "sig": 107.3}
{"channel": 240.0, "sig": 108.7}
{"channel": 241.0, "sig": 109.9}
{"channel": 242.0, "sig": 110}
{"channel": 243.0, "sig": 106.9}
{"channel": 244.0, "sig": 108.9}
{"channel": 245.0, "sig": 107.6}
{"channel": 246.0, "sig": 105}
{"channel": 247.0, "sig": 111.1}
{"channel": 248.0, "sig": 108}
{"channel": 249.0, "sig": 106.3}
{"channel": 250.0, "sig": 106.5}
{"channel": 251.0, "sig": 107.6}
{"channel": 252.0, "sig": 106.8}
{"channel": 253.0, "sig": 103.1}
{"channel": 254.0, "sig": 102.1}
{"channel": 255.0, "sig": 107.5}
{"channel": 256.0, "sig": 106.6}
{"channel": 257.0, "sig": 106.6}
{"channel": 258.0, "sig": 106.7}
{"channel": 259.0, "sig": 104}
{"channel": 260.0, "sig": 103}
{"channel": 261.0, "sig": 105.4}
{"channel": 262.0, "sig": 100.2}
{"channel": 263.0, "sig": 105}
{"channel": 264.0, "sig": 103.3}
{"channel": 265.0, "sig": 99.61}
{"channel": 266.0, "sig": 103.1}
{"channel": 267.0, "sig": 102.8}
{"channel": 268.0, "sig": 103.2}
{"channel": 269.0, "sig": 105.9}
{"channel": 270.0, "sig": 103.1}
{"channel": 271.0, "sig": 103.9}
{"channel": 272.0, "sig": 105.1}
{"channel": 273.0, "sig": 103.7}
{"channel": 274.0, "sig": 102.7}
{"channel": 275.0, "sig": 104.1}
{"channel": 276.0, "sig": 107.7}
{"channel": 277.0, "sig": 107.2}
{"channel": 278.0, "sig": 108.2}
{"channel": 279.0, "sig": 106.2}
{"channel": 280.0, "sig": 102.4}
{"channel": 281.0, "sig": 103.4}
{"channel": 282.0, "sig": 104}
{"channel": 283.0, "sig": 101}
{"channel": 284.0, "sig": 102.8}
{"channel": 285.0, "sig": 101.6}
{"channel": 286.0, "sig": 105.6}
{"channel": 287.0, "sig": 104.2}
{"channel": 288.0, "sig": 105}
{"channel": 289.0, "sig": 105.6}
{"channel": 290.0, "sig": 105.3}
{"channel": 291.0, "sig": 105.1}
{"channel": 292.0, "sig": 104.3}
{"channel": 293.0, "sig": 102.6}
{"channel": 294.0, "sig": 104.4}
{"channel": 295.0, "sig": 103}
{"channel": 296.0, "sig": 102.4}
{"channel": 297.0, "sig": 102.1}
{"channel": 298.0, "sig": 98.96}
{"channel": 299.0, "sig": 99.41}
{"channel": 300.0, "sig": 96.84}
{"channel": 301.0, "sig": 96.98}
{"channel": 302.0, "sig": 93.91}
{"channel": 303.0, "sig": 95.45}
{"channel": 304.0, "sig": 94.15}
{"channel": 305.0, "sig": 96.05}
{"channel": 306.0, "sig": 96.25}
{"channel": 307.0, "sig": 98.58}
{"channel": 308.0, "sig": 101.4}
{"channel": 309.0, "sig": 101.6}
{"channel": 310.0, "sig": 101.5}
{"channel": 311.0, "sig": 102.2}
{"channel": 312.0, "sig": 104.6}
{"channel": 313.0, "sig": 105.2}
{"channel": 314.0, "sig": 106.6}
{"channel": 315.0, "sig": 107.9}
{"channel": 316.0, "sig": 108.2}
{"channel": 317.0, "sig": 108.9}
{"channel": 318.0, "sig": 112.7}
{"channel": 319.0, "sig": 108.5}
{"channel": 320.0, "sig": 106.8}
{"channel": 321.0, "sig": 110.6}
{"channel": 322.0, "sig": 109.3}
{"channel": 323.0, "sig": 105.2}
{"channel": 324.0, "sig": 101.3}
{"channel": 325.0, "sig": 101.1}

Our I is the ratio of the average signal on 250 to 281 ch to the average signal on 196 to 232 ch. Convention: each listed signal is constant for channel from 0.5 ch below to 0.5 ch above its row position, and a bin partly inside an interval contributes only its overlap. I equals 1.24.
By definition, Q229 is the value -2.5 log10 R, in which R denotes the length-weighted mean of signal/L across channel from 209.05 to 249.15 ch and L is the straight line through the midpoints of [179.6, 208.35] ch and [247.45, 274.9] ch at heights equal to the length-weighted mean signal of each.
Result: -0.24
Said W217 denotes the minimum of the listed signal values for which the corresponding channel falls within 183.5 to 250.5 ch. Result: 40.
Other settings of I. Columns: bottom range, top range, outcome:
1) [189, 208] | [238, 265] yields 2.07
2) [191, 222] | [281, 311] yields 1.42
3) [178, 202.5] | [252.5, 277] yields 1.76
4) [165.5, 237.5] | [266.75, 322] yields 1.25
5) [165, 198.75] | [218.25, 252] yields 1.42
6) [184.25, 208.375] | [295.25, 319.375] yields 1.87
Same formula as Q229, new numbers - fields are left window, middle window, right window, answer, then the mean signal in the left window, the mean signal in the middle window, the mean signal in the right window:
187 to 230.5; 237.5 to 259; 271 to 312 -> -0.206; 76.4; 107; 102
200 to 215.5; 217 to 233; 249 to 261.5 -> -0.184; 76.2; 103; 106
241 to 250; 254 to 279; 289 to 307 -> 0.003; 108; 105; 100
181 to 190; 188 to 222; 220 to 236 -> 0.240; 70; 69.9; 104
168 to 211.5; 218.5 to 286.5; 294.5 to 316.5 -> -0.208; 70.5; 105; 101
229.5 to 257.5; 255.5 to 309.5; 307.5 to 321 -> 0.036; 106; 103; 106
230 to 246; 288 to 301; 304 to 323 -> 0.027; 106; 102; 105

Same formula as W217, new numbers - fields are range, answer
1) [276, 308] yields 93.91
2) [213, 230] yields 95.69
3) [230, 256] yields 100.7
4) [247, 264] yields 100.2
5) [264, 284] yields 99.61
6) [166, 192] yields 48.11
